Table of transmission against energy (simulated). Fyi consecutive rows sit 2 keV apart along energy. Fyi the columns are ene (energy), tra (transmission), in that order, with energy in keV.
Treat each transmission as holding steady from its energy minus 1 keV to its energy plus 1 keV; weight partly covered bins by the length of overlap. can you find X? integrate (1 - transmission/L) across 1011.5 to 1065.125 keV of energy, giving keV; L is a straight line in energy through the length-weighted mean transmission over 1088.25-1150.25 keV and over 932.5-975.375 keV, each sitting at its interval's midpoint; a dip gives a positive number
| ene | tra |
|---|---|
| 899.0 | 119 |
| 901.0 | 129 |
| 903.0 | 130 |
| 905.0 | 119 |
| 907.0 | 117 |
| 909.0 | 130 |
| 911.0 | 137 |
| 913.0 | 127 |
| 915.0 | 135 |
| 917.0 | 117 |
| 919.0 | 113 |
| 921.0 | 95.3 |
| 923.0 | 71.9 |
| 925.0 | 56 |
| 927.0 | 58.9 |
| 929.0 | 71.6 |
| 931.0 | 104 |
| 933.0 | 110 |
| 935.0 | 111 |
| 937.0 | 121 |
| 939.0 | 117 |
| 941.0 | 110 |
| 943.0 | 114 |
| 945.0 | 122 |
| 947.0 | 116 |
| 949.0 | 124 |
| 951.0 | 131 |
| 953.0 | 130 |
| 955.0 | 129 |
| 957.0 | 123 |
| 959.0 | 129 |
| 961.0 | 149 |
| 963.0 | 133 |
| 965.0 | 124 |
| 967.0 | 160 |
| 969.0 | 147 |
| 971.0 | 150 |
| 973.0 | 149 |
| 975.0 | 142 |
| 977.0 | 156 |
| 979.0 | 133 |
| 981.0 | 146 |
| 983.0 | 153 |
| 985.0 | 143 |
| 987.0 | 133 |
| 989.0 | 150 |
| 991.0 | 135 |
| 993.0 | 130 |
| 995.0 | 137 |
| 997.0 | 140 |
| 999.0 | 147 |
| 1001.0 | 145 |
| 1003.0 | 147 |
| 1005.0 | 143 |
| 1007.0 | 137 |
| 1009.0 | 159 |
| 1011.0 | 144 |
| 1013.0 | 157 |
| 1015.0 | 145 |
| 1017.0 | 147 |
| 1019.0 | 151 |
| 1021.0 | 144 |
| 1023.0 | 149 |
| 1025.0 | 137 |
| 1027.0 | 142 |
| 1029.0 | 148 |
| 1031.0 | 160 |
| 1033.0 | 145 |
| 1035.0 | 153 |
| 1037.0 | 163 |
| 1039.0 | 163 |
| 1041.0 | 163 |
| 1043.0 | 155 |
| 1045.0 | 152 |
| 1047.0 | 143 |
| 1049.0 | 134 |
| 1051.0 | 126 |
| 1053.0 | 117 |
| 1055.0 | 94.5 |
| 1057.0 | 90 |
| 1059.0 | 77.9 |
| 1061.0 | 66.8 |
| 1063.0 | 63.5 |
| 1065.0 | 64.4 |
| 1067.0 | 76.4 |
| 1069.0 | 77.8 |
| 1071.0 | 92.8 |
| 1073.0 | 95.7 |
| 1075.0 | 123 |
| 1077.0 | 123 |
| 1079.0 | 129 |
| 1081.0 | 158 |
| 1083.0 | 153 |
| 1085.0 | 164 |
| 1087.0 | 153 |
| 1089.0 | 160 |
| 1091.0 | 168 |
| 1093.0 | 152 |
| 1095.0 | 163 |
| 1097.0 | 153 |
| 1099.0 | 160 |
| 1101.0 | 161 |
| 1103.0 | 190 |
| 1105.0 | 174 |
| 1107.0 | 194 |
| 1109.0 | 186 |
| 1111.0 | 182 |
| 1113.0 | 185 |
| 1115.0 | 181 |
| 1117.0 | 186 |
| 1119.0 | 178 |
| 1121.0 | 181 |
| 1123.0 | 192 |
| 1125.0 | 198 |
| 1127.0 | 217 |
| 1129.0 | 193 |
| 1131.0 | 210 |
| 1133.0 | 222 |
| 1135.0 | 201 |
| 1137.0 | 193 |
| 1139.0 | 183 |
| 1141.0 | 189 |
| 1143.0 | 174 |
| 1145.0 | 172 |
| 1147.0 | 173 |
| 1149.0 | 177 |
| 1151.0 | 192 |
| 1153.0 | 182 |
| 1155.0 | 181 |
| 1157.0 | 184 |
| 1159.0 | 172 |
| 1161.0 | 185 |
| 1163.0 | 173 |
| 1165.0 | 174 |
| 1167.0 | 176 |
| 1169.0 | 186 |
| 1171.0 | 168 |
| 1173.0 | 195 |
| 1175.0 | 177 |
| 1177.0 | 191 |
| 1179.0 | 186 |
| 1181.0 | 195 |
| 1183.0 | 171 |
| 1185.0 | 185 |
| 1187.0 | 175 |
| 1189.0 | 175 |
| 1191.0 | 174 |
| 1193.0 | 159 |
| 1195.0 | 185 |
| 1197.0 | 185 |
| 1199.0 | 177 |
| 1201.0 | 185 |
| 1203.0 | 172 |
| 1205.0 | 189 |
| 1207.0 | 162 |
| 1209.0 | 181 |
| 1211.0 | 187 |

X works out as 7.8 keV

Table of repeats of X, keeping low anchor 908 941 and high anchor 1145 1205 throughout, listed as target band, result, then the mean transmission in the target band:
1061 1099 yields 6.68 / 125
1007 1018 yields -1.51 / 149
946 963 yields -2.27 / 129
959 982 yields -4.88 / 144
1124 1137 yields -3.08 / 206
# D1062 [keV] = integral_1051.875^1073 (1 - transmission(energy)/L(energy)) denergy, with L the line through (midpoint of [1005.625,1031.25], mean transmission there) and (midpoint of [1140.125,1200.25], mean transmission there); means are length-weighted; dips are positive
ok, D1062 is 9.9 keV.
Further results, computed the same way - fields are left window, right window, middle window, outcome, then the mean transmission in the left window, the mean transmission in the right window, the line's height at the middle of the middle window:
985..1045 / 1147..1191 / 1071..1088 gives 2.81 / 147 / 181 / 161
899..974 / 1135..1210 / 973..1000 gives -2.08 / 119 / 180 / 132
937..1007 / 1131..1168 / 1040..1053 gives 1.08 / 136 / 184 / 156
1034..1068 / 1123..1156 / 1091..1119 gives -2.01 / 118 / 191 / 163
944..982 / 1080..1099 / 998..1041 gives -0.86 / 136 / 158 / 146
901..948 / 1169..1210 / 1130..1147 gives -2.66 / 109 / 180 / 166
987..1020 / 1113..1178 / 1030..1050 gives 0.24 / 144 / 186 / 155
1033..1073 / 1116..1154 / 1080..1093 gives -1.19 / 115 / 190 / 146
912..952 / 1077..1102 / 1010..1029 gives -1.87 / 106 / 155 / 133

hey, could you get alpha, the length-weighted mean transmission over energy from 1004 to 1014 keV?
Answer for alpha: 148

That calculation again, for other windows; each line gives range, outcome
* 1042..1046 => 154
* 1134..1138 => 197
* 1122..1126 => 195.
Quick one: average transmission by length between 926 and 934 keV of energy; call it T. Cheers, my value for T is 86.1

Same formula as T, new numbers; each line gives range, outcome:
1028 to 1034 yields 151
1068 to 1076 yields 97.3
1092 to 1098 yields 156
